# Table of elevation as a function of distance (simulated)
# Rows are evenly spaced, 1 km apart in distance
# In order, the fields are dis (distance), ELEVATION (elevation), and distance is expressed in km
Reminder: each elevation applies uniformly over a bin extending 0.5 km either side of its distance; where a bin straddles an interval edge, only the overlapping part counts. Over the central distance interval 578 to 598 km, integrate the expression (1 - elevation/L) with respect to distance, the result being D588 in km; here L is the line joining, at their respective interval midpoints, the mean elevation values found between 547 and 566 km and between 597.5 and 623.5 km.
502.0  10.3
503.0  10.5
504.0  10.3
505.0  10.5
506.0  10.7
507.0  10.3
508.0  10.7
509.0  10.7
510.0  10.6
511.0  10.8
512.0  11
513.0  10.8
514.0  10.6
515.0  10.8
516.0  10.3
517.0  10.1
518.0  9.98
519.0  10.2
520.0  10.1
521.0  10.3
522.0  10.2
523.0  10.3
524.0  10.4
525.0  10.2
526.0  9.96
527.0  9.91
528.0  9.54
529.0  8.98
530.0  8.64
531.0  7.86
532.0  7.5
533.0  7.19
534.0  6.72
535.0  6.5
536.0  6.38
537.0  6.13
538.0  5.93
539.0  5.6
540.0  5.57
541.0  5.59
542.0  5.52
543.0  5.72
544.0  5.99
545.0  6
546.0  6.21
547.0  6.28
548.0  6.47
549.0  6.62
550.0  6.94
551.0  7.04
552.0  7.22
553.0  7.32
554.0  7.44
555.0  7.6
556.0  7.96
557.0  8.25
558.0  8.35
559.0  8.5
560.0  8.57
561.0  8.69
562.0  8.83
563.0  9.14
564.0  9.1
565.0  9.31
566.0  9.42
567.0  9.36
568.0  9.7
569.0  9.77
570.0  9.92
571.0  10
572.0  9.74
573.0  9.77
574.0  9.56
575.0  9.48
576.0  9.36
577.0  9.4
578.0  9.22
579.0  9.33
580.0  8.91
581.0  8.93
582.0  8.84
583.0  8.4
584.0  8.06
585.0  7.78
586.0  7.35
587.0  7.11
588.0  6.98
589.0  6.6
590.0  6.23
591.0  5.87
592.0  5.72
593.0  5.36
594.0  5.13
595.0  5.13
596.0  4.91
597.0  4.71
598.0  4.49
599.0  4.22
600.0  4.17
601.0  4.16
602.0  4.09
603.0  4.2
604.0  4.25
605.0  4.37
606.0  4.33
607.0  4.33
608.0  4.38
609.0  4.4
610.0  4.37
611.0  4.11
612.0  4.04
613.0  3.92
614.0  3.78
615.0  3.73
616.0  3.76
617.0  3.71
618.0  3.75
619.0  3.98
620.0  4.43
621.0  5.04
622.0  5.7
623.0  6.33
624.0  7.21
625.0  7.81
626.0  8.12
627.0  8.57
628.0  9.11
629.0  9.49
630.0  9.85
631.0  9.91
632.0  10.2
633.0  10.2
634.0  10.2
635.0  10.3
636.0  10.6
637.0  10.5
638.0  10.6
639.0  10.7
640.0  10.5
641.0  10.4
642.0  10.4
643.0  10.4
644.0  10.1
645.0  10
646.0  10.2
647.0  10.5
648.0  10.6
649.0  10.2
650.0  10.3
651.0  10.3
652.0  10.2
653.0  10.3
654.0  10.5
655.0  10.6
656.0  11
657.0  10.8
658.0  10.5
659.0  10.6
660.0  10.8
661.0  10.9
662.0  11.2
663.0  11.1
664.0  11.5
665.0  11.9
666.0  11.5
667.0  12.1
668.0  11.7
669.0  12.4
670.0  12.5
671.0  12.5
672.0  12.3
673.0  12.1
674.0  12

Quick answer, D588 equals -3.46 km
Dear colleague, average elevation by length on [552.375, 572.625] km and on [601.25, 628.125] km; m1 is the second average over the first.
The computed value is 0.56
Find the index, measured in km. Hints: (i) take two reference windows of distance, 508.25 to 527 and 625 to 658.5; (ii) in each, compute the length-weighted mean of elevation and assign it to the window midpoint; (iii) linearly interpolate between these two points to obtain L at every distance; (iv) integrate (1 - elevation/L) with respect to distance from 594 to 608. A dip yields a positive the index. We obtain 7.9 km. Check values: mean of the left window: 10.4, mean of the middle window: 4.44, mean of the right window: 10.2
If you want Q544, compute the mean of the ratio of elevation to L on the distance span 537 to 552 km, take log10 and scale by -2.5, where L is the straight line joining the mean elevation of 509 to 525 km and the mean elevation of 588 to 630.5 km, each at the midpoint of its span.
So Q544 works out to 0.40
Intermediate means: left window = 10.4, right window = 5.3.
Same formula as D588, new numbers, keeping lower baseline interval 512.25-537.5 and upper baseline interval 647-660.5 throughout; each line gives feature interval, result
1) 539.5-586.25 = 7.1 km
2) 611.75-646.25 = 7.9 km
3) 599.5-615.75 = 9.5 km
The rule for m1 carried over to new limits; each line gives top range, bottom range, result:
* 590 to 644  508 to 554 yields 0.79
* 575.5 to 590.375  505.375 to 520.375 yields 0.78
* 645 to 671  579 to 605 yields 1.80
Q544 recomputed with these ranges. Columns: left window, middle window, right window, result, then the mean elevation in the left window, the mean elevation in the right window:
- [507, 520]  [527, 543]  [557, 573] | 0.39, 10.5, 9.21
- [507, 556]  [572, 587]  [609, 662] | -0.06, 8.32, 8.53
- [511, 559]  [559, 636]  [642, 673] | 0.32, 8.12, 11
